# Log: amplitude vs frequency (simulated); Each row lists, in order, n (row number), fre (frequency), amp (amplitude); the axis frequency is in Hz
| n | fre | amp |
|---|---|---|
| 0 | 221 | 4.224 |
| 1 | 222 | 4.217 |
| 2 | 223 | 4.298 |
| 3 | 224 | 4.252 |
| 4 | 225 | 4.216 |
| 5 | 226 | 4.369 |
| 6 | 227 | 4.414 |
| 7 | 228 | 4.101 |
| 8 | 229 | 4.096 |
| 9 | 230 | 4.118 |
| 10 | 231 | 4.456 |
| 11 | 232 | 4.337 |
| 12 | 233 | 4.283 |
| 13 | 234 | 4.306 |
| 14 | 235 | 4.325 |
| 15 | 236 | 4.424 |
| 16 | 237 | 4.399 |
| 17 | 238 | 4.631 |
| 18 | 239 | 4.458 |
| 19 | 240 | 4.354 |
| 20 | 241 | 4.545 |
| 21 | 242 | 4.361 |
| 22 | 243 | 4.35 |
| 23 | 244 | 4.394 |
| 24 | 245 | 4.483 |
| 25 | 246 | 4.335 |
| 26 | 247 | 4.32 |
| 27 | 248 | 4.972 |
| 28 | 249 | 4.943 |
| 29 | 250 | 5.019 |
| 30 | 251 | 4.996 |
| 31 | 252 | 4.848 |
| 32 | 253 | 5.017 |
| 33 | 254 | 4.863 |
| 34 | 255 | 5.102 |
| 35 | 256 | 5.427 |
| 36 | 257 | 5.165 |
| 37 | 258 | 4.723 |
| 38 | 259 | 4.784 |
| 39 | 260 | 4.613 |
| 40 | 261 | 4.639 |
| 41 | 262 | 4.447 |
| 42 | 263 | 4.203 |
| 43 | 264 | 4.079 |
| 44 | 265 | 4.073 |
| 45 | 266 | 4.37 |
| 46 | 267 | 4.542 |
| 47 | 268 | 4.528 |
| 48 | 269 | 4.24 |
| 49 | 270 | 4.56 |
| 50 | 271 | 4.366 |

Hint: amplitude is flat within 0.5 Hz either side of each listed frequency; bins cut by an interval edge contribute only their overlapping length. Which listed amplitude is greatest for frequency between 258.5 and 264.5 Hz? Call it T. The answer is 4.784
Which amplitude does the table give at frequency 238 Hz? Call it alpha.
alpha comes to 4.631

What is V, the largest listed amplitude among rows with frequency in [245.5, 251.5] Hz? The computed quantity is 5.019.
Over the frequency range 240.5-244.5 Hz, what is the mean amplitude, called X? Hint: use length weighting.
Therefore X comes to 4.41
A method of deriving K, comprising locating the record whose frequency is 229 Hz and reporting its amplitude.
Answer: 4.096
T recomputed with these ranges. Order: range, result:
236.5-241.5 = 4.631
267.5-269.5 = 4.528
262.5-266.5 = 4.37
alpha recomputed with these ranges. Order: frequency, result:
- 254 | 4.863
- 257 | 5.165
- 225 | 4.216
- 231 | 4.456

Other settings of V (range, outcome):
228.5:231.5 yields 4.456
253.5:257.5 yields 5.427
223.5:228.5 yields 4.414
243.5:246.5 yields 4.483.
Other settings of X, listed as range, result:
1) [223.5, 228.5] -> 4.27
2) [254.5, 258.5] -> 5.1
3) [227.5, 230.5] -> 4.11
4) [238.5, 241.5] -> 4.45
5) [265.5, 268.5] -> 4.48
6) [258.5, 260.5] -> 4.7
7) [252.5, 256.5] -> 5.1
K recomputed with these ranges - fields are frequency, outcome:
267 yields 4.542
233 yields 4.283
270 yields 4.56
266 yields 4.37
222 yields 4.217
